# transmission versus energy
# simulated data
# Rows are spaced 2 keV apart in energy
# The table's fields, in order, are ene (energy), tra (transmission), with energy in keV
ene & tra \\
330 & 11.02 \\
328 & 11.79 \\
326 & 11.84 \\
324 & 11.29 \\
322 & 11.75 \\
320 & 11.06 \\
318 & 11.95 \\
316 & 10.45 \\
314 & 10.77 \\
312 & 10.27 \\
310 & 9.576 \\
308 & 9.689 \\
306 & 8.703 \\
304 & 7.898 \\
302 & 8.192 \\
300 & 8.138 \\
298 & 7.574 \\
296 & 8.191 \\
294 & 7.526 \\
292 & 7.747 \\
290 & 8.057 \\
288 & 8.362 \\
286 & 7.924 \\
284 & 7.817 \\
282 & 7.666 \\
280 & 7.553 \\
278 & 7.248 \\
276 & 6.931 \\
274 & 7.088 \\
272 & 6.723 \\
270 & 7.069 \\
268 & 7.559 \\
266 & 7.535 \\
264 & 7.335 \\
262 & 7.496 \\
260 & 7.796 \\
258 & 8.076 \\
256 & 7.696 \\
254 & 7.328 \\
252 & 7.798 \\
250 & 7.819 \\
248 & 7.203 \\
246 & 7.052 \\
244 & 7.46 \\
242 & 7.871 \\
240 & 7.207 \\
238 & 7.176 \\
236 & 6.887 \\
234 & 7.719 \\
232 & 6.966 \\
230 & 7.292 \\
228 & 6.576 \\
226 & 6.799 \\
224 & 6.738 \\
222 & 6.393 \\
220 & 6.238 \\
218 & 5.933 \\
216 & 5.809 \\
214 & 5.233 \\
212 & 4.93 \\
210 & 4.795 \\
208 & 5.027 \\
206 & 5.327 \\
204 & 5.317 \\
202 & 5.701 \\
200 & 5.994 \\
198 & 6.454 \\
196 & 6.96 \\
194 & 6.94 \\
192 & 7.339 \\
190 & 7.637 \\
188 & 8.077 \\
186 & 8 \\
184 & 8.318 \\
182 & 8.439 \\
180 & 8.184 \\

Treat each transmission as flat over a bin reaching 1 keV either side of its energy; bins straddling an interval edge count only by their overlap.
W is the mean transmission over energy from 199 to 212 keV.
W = 5.33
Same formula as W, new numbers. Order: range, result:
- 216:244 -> 6.89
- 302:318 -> 9.68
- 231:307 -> 7.59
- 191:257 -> 6.61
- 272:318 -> 8.38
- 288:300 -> 7.89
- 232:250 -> 7.33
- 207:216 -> 5.09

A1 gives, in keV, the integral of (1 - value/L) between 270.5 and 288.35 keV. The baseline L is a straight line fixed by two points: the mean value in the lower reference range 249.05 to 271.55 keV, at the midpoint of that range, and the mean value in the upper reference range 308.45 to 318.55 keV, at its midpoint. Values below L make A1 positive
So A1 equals 2.5 keV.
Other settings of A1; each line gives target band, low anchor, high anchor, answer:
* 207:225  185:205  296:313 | 3.83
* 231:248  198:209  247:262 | -0.59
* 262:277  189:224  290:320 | 1.46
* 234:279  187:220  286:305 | -1.43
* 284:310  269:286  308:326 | 2.40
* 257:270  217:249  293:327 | 0.74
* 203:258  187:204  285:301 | 4.46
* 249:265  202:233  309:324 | 0.47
